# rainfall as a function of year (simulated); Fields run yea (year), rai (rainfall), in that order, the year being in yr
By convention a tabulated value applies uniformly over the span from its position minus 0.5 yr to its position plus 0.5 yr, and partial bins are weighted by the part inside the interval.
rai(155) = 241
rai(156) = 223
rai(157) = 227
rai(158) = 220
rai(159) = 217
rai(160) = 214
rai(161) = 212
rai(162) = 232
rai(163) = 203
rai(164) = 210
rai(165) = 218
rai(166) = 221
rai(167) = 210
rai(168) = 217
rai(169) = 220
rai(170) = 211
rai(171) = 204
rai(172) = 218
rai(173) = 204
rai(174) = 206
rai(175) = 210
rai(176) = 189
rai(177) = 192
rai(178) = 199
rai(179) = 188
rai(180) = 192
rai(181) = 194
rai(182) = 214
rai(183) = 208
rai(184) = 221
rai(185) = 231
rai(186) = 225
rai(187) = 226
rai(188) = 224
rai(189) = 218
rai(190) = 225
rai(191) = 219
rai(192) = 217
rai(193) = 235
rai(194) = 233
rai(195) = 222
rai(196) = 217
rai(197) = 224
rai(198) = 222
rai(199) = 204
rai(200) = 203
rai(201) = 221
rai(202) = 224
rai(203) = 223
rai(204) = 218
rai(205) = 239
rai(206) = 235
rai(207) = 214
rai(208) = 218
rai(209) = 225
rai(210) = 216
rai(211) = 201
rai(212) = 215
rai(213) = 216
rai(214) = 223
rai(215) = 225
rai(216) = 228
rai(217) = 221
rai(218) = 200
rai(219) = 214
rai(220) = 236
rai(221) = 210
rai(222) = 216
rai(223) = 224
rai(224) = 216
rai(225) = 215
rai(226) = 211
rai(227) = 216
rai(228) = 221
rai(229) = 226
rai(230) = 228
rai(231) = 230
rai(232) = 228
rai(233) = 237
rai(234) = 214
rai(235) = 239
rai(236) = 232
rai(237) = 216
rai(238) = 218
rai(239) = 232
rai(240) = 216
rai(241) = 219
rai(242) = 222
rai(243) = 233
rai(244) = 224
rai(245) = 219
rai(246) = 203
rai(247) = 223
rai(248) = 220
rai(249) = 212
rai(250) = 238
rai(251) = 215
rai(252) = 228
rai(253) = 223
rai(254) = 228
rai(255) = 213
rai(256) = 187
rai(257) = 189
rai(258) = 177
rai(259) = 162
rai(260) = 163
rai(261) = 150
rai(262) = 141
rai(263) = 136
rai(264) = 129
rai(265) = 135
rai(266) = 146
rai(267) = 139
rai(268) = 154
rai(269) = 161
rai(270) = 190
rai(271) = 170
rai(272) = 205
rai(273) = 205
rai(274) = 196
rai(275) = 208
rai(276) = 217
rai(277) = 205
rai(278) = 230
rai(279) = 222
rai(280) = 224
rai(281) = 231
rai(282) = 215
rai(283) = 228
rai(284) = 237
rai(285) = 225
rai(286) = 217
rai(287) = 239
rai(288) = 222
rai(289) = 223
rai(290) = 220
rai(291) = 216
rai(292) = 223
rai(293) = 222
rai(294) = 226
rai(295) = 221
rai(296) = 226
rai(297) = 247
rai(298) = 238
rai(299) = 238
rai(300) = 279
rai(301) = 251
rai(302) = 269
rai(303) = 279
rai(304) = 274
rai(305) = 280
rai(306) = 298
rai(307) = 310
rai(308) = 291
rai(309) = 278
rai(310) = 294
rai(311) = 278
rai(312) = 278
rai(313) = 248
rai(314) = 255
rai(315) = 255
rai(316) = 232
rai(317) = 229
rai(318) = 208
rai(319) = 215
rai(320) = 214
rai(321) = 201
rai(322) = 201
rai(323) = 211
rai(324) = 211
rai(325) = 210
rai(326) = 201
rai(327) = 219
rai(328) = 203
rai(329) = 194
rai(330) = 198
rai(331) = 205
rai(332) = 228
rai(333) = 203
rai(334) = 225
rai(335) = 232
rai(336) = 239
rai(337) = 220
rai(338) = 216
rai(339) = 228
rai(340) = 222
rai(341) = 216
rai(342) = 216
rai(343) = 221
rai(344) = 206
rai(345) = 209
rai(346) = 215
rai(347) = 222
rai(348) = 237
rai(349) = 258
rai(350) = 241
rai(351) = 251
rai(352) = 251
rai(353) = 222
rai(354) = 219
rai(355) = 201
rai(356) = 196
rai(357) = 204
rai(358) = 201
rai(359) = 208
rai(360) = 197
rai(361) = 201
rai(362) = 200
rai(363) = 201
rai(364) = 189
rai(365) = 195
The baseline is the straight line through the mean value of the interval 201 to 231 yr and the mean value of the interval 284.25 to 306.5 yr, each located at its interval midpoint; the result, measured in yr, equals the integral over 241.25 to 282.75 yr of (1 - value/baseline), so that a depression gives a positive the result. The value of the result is 6.71 yr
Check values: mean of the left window 220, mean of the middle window 195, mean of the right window 242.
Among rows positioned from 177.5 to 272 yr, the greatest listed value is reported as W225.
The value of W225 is 239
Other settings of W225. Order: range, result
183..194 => 235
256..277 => 217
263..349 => 310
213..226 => 236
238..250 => 238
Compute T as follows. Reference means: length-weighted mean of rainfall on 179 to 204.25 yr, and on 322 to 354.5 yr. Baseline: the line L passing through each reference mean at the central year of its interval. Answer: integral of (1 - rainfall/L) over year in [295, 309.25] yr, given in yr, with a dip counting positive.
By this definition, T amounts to -3.1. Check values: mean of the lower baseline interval 218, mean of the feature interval 267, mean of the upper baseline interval 220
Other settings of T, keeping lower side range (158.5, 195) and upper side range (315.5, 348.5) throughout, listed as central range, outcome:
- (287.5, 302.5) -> -1.4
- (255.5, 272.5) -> 4.3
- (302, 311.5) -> -3.1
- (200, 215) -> -0.4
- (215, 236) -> -0.8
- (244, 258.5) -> 0.1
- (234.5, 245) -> -0.5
